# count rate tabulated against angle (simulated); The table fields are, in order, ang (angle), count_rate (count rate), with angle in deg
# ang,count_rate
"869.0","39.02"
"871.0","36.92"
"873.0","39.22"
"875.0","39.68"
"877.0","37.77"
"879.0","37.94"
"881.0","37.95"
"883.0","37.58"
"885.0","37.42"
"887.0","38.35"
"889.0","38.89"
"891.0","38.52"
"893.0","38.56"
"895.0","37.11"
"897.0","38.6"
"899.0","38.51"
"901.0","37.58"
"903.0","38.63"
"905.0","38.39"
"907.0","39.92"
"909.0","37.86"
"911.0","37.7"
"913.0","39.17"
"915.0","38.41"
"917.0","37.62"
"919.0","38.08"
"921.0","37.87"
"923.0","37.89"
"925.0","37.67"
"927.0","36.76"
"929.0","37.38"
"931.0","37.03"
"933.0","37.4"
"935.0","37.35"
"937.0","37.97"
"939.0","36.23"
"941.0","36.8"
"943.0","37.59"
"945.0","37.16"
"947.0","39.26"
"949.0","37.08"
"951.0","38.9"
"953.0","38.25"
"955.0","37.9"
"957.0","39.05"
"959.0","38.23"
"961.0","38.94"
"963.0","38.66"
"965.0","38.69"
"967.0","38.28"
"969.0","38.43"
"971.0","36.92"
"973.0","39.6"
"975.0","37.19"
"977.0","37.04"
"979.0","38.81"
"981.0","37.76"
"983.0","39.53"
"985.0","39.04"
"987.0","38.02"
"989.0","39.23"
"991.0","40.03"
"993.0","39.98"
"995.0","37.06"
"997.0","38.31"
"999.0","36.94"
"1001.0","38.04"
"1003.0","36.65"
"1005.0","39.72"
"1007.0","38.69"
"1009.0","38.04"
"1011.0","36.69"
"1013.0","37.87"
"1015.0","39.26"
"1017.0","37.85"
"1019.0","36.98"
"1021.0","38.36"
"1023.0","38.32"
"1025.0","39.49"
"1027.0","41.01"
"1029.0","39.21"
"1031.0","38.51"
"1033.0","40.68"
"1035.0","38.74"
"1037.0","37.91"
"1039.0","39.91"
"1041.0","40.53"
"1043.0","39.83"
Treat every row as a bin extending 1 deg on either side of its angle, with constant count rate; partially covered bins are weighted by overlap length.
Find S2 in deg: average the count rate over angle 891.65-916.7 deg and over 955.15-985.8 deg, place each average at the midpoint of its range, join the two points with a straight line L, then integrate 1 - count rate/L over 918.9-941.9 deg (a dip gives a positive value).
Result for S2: 0.6 deg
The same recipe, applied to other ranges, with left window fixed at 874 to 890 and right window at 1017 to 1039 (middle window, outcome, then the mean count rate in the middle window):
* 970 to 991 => 0.2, 38.4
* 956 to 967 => 0.0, 38.7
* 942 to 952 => 0.1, 38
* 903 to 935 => 0.4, 37.9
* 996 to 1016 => 0.4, 38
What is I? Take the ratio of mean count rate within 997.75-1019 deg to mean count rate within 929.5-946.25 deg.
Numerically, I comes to 1.0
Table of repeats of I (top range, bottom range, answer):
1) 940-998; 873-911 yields 1.00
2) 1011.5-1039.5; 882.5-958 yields 1.02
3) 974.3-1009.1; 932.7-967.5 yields 1.01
